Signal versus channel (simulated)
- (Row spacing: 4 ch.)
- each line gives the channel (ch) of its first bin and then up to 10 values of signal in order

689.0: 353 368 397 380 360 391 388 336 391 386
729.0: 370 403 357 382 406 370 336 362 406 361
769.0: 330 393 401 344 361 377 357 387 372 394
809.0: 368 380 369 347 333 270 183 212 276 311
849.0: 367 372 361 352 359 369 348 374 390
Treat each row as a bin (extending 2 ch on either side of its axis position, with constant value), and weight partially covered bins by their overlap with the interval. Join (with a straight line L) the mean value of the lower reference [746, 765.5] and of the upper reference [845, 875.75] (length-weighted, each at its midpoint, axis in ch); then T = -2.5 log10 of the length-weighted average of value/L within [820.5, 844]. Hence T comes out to 0.33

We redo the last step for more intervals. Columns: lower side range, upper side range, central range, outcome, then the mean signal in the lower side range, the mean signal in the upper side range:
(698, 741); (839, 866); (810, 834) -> 0.09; 377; 342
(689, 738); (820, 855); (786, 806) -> -0.17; 377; 295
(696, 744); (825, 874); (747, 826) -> -0.07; 379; 315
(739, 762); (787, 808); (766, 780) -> 0.01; 376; 377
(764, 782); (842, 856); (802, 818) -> -0.06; 367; 346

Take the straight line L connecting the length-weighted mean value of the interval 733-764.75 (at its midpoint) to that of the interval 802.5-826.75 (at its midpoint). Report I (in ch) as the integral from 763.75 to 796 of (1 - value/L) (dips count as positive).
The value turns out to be 0.4 ch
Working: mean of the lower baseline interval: 375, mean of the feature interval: 366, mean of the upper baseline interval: 366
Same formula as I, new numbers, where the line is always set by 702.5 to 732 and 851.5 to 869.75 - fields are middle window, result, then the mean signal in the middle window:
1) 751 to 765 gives 0.2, 367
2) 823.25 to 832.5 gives 2.1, 281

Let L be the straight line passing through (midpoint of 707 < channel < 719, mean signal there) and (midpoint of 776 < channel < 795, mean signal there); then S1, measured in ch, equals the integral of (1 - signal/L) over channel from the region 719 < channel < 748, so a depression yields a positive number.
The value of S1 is -1.1 ch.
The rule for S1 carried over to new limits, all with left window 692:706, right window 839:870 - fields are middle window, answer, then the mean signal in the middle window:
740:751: -0.5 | 386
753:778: -0.5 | 371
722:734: -0.4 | 385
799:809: -0.7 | 380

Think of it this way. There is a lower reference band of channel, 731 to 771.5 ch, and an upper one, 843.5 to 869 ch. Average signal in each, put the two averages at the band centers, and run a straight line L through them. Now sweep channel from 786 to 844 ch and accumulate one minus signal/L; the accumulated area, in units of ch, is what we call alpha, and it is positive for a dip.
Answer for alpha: 5.1 ch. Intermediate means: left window 372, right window 356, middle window 331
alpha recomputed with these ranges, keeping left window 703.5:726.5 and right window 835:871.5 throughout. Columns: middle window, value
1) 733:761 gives -0.7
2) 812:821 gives -0.7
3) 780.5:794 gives -0.4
